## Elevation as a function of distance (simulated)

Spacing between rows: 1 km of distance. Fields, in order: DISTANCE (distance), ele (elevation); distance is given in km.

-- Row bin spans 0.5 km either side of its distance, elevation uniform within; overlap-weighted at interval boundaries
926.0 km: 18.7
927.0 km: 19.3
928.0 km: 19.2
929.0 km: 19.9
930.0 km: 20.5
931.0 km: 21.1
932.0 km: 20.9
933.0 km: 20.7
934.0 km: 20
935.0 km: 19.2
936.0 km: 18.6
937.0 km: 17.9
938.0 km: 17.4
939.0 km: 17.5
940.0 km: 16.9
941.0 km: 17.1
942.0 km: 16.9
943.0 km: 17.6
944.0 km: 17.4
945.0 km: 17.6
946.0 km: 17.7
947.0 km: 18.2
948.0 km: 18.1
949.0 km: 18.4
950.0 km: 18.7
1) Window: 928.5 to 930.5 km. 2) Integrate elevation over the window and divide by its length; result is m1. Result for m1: 20.2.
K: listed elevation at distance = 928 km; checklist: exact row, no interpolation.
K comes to 19.2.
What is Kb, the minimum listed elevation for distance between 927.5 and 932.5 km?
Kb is 19.2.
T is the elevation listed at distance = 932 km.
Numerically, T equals 20.9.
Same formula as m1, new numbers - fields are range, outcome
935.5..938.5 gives 18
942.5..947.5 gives 17.7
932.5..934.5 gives 20.4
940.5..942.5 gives 17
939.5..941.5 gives 17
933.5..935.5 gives 19.6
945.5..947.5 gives 17.9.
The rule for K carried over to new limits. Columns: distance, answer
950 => 18.7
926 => 18.7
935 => 19.2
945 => 17.6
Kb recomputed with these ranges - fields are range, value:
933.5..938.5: 17.4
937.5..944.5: 16.9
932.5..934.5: 20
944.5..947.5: 17.6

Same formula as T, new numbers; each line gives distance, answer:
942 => 16.9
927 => 19.3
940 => 16.9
